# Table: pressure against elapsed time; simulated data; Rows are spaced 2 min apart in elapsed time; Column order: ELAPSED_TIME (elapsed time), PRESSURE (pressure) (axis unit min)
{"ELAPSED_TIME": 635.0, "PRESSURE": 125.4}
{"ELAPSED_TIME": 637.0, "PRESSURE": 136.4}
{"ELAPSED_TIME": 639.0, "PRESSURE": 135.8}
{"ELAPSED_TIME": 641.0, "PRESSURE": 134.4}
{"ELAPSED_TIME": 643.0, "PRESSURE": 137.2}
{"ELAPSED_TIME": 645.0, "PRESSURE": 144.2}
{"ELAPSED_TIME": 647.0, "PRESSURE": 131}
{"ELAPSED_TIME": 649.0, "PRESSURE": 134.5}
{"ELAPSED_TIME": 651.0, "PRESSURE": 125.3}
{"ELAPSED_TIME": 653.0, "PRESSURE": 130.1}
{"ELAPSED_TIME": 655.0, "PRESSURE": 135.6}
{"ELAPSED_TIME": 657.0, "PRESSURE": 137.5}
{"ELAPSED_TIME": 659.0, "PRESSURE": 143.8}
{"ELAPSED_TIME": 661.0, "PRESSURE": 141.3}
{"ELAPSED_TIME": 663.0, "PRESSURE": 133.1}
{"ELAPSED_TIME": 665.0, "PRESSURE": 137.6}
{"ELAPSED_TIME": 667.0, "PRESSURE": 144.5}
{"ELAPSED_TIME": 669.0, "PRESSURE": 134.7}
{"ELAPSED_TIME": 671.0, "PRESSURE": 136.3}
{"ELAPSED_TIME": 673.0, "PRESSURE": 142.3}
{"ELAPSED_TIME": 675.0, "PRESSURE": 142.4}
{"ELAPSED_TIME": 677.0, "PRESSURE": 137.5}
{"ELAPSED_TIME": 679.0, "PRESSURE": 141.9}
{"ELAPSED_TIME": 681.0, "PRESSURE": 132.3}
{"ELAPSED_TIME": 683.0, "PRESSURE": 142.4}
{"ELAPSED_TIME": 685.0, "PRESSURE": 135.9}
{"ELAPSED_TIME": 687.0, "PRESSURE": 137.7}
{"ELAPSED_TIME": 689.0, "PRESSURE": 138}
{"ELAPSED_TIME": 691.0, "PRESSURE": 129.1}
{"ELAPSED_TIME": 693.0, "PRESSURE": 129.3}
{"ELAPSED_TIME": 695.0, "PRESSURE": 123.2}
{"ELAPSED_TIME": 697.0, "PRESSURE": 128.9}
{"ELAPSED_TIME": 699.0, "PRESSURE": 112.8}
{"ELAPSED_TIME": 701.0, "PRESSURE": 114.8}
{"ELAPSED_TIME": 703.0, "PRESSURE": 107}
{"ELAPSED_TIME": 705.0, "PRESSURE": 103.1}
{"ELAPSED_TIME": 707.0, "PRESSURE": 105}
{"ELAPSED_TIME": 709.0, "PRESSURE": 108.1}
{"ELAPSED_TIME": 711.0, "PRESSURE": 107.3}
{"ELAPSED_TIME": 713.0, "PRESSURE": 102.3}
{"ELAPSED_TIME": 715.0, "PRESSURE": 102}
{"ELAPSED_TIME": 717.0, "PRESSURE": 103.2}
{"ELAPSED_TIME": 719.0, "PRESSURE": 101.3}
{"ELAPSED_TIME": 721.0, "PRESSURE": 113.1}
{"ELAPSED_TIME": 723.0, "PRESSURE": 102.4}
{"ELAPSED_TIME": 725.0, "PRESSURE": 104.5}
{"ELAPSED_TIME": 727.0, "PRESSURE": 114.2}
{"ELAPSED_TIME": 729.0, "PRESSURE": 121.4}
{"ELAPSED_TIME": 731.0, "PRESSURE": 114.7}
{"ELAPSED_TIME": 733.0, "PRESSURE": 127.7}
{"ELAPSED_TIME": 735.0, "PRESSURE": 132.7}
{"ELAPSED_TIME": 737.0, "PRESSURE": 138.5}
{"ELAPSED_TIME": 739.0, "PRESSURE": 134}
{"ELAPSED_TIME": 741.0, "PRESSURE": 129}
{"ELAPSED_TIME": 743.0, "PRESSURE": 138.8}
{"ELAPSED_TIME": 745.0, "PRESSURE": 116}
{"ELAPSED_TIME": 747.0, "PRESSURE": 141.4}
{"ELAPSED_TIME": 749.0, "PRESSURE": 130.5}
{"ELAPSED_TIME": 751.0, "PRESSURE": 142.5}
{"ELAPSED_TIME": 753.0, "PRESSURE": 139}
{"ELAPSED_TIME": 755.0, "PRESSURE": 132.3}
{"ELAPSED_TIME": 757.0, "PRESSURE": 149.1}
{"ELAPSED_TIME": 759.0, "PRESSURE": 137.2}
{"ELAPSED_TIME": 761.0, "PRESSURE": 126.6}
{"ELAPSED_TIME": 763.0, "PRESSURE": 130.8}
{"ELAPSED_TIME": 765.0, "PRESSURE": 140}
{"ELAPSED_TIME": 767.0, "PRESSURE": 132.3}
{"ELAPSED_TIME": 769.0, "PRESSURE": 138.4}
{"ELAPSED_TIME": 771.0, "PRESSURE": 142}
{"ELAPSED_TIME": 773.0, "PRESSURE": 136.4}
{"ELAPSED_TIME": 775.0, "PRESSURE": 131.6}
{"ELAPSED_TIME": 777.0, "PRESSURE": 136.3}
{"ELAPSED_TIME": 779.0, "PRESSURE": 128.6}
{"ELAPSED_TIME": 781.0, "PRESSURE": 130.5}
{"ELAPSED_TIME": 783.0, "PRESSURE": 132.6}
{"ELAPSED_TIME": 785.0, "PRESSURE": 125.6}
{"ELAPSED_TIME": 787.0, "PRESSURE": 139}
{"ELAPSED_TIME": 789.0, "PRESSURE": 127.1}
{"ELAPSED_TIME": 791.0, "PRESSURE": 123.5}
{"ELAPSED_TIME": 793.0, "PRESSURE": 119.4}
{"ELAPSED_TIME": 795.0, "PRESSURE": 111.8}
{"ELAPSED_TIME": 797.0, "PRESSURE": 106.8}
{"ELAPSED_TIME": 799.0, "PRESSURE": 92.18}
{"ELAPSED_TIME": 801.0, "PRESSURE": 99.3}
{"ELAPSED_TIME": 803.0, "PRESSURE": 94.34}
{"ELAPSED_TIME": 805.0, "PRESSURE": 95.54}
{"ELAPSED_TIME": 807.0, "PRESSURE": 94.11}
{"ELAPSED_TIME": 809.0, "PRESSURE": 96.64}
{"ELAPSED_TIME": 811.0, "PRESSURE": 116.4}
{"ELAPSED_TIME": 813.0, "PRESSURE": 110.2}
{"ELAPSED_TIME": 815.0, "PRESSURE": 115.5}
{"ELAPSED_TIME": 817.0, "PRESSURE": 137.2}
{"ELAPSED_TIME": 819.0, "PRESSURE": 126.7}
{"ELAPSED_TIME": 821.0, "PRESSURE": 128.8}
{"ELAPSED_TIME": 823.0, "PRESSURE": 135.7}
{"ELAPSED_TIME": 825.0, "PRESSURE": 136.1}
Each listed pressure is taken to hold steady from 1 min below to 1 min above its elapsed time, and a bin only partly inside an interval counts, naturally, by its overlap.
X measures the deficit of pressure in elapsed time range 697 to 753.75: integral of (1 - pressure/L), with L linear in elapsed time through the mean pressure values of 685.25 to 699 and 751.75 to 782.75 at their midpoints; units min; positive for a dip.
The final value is 6.1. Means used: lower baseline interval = 130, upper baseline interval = 135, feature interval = 118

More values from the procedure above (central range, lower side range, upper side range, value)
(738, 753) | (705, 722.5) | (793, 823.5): -3.7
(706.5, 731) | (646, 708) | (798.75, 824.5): 3.5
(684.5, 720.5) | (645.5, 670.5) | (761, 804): 4.4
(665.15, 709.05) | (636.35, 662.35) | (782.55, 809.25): 0.2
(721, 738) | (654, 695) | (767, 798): 1.8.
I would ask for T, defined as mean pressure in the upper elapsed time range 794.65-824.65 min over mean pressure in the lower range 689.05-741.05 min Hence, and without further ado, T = 1.0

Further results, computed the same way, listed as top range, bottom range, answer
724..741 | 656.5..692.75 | 0.90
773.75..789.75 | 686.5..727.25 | 1.16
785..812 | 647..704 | 0.82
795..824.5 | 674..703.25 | 0.85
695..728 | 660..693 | 0.79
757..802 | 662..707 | 0.97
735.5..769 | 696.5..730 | 1.24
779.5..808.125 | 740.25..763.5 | 0.85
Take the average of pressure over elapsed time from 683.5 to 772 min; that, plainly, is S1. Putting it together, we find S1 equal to 124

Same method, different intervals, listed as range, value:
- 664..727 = 122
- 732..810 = 126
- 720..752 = 125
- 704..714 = 105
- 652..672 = 137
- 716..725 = 105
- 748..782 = 136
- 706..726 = 105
